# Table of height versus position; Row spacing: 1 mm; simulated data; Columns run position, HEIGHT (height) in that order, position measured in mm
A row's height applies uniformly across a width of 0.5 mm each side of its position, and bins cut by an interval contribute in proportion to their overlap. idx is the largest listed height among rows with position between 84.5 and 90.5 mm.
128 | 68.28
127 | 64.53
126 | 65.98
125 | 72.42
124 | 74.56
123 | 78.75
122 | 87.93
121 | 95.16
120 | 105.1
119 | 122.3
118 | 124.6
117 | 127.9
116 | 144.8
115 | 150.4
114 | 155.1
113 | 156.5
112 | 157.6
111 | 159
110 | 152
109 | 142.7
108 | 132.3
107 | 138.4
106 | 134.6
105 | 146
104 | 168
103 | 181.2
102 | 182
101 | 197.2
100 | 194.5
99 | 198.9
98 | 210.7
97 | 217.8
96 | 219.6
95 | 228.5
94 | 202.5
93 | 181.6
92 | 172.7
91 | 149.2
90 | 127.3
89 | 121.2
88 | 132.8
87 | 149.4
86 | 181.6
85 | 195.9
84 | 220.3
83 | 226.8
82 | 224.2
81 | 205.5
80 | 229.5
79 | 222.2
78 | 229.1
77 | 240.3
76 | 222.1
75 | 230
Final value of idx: 195.9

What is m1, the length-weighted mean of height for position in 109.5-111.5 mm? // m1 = 156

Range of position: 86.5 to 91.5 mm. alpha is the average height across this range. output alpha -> 136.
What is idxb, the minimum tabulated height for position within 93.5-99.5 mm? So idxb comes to 198.9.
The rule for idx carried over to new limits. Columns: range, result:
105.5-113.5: 159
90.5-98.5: 228.5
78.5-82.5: 229.5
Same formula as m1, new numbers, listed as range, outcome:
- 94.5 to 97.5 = 222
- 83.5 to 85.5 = 208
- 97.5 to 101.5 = 200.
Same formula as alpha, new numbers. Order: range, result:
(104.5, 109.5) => 139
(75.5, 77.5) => 231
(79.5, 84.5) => 221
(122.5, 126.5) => 72.9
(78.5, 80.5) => 226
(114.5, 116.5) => 148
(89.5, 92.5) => 150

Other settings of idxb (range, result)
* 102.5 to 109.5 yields 132.3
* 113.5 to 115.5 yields 150.4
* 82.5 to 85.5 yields 195.9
